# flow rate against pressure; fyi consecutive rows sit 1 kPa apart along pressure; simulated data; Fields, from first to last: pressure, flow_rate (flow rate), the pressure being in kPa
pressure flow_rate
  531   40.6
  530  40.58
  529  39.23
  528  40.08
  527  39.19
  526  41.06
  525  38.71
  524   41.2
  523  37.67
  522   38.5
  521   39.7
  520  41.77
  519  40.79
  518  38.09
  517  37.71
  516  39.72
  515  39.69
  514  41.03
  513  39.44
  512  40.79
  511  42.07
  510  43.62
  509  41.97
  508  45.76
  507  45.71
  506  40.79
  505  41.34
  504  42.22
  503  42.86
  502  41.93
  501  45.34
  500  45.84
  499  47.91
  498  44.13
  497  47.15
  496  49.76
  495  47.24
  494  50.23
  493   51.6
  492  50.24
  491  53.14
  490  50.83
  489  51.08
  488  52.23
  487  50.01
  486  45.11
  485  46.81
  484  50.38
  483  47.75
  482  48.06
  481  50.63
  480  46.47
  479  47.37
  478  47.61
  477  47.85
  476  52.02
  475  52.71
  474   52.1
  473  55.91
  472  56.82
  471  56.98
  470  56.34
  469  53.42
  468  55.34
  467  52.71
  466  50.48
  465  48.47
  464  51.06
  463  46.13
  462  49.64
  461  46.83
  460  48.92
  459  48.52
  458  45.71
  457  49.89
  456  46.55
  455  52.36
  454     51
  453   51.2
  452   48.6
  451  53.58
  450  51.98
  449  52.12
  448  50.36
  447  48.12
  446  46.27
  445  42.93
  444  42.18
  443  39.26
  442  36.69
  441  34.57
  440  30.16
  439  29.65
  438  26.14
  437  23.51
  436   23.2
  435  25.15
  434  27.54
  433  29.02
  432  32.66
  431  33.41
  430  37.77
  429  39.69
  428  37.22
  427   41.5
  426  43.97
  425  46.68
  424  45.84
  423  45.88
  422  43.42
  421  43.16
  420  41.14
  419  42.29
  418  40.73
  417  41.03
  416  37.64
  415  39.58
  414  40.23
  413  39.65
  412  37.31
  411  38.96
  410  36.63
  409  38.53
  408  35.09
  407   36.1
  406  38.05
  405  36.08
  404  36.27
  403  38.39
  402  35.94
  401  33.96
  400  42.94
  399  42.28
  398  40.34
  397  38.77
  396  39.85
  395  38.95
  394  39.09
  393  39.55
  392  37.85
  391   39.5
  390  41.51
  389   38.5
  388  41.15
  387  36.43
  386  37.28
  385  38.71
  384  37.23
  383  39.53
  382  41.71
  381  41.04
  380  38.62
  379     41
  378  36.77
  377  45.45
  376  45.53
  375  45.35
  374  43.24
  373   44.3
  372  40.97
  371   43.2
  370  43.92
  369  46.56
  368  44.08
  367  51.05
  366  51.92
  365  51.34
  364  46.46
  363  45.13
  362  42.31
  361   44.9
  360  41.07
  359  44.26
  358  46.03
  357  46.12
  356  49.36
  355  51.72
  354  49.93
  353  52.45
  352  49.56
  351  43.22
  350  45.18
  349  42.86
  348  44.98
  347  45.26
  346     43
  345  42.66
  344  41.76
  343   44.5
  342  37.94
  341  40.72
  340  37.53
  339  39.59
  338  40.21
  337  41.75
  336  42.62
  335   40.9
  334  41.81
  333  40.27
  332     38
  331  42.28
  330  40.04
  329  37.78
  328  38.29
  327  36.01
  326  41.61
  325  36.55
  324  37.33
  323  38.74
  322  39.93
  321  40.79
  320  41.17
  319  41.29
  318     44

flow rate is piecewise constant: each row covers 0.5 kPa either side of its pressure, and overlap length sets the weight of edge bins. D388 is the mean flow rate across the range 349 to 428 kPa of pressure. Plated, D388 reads 42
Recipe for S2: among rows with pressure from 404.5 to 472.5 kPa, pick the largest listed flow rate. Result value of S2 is 56.98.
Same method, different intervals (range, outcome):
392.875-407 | 42.94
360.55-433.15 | 51.92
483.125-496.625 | 53.14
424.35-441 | 46.68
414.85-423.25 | 45.88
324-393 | 52.45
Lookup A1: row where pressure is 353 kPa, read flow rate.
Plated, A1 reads 52.45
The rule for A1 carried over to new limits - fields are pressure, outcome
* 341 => 40.72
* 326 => 41.61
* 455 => 52.36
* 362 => 42.31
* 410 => 36.63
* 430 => 37.77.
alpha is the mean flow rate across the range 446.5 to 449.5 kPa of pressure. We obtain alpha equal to 50.2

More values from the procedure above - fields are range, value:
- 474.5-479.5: 49.5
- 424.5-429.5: 41.8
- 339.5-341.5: 39.1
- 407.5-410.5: 36.8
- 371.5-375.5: 43.5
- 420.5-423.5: 44.2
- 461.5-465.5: 48.8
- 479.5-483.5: 48.2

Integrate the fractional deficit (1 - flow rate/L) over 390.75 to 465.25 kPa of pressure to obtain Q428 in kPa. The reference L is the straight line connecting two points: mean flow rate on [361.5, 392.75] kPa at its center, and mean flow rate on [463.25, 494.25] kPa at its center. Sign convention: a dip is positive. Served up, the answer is 9.8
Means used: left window 42.5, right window 51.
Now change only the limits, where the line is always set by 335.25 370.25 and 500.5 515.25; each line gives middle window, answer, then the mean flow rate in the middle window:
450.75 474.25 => -4.4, 51.2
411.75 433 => 1.7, 40.3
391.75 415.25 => 3.0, 38.3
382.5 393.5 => 1.4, 38.8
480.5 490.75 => -1.6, 49.4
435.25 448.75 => 2.2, 36.5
